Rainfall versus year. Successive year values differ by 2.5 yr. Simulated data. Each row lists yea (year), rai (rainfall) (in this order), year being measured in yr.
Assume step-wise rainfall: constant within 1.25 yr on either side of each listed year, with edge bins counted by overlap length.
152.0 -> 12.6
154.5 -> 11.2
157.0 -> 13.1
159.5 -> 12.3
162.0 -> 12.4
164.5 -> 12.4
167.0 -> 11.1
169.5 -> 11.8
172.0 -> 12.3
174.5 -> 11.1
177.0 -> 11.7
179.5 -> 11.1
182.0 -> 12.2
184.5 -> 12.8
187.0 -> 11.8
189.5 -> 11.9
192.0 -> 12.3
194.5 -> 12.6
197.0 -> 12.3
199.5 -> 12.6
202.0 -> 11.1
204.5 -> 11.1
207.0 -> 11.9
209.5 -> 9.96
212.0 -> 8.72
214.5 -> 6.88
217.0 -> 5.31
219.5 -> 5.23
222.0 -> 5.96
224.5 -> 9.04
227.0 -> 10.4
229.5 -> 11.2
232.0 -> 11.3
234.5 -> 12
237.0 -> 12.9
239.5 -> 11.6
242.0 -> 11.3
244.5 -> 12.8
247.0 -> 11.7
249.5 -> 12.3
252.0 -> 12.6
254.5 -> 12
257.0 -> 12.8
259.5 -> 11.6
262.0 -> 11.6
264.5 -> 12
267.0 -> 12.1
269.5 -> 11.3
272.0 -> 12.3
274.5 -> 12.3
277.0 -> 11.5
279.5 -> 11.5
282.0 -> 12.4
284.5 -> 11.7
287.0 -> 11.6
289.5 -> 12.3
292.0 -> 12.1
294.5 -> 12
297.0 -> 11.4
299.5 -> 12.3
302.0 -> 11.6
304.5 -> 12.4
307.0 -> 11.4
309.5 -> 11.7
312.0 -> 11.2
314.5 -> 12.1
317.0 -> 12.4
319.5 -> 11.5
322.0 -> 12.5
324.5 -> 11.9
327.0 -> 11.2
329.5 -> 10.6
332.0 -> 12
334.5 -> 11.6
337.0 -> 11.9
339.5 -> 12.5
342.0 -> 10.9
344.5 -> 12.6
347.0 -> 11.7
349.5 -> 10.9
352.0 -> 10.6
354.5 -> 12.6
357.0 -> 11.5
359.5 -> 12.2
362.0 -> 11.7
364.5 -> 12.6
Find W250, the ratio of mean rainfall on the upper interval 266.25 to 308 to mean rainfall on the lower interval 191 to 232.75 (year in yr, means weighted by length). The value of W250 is 1.21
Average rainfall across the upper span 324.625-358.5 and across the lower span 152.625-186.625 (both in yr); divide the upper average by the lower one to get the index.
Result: 0.97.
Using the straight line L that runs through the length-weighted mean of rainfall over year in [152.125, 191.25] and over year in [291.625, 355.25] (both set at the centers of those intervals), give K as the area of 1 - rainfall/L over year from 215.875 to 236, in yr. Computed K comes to 5.09 yr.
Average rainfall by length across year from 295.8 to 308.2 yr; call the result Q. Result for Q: 11.8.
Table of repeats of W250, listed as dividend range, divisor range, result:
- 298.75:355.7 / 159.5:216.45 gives 1.03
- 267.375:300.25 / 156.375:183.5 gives 1.00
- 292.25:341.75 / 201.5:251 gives 1.16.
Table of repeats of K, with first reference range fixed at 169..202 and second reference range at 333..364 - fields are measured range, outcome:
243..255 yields -0.4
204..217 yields 3.0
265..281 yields 0.0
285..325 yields -0.3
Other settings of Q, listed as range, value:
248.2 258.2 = 12.4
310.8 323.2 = 11.9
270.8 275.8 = 12.3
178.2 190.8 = 12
